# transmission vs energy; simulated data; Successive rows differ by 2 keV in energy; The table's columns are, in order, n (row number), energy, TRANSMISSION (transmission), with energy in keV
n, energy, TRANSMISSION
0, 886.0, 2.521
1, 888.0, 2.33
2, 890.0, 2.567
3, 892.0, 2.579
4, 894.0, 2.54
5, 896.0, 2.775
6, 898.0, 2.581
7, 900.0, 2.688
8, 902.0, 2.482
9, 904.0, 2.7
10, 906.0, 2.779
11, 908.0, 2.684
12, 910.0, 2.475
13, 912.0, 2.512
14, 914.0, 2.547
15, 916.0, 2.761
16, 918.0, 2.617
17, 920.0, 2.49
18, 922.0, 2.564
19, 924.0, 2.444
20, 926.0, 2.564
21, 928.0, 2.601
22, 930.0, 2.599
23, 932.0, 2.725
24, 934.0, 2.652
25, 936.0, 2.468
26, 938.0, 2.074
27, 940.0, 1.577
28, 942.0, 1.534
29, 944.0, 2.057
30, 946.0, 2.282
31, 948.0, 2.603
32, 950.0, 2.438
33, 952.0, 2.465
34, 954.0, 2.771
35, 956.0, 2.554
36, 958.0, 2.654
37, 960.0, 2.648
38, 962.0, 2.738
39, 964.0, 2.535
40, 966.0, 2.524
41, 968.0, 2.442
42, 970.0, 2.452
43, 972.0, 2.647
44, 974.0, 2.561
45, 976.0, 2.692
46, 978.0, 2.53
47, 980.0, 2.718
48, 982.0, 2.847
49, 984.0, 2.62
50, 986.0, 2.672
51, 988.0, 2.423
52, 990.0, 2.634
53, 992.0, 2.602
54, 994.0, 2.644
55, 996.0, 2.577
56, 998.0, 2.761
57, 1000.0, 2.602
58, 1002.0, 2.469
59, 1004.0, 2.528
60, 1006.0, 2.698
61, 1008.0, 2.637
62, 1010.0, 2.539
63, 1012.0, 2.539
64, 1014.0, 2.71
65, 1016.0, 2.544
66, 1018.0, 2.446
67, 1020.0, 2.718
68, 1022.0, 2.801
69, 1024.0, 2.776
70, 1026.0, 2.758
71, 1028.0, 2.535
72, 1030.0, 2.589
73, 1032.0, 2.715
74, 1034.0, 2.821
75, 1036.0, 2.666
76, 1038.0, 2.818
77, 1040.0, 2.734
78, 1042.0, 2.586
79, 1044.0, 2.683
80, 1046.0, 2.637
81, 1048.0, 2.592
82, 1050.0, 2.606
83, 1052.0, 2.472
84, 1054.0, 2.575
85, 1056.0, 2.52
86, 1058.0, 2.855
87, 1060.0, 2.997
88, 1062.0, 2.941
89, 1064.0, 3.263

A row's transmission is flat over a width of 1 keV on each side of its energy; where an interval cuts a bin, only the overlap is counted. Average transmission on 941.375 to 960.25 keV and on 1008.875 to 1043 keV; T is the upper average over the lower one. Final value 1.1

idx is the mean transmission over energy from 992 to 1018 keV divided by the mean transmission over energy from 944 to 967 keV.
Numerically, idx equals 1.02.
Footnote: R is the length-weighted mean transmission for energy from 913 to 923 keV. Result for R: 2.6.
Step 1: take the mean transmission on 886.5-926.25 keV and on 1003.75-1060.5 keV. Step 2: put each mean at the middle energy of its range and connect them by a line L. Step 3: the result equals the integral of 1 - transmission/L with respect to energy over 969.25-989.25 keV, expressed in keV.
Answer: 0.1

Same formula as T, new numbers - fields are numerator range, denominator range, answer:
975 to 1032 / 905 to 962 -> 1.06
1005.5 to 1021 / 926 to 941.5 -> 1.10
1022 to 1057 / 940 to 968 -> 1.10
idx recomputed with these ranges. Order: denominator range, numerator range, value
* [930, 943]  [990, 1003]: 1.18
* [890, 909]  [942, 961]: 0.93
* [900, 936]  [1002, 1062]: 1.02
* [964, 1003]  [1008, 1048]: 1.02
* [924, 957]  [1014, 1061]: 1.13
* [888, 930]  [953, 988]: 1.01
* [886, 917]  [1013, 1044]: 1.03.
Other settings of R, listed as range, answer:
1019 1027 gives 2.76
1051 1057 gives 2.52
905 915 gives 2.6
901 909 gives 2.66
